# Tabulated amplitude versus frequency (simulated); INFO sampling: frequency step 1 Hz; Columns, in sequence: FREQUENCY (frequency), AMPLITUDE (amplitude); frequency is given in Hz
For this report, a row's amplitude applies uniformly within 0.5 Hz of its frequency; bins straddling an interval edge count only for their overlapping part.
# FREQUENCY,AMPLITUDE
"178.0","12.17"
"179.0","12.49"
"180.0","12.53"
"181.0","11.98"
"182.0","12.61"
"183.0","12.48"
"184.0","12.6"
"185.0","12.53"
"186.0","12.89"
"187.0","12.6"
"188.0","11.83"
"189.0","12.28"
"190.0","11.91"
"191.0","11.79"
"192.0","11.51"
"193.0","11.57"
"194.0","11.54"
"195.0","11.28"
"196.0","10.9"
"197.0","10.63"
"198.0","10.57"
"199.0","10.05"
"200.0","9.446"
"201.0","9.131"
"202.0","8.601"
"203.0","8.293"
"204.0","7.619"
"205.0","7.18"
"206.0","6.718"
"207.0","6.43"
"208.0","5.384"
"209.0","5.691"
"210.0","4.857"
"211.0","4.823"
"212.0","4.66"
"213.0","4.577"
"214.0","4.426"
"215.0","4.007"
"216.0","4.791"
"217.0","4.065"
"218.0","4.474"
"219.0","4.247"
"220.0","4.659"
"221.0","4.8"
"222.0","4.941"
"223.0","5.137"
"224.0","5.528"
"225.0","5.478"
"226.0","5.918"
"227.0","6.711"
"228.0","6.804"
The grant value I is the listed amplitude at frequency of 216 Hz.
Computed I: 4.791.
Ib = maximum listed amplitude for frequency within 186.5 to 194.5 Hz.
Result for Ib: 12.6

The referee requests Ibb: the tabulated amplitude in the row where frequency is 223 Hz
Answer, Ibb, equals 5.137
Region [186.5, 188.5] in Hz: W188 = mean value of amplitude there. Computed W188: 12.2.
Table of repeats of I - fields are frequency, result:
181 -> 11.98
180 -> 12.53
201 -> 9.131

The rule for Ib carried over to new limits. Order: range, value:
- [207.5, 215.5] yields 5.691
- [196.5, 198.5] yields 10.63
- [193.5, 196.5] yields 11.54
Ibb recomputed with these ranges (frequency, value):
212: 4.66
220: 4.659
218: 4.474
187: 12.6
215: 4.007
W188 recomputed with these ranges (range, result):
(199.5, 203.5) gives 8.87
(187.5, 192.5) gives 11.9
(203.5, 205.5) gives 7.4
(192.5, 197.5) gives 11.2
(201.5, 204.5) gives 8.17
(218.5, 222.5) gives 4.66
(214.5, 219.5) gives 4.32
